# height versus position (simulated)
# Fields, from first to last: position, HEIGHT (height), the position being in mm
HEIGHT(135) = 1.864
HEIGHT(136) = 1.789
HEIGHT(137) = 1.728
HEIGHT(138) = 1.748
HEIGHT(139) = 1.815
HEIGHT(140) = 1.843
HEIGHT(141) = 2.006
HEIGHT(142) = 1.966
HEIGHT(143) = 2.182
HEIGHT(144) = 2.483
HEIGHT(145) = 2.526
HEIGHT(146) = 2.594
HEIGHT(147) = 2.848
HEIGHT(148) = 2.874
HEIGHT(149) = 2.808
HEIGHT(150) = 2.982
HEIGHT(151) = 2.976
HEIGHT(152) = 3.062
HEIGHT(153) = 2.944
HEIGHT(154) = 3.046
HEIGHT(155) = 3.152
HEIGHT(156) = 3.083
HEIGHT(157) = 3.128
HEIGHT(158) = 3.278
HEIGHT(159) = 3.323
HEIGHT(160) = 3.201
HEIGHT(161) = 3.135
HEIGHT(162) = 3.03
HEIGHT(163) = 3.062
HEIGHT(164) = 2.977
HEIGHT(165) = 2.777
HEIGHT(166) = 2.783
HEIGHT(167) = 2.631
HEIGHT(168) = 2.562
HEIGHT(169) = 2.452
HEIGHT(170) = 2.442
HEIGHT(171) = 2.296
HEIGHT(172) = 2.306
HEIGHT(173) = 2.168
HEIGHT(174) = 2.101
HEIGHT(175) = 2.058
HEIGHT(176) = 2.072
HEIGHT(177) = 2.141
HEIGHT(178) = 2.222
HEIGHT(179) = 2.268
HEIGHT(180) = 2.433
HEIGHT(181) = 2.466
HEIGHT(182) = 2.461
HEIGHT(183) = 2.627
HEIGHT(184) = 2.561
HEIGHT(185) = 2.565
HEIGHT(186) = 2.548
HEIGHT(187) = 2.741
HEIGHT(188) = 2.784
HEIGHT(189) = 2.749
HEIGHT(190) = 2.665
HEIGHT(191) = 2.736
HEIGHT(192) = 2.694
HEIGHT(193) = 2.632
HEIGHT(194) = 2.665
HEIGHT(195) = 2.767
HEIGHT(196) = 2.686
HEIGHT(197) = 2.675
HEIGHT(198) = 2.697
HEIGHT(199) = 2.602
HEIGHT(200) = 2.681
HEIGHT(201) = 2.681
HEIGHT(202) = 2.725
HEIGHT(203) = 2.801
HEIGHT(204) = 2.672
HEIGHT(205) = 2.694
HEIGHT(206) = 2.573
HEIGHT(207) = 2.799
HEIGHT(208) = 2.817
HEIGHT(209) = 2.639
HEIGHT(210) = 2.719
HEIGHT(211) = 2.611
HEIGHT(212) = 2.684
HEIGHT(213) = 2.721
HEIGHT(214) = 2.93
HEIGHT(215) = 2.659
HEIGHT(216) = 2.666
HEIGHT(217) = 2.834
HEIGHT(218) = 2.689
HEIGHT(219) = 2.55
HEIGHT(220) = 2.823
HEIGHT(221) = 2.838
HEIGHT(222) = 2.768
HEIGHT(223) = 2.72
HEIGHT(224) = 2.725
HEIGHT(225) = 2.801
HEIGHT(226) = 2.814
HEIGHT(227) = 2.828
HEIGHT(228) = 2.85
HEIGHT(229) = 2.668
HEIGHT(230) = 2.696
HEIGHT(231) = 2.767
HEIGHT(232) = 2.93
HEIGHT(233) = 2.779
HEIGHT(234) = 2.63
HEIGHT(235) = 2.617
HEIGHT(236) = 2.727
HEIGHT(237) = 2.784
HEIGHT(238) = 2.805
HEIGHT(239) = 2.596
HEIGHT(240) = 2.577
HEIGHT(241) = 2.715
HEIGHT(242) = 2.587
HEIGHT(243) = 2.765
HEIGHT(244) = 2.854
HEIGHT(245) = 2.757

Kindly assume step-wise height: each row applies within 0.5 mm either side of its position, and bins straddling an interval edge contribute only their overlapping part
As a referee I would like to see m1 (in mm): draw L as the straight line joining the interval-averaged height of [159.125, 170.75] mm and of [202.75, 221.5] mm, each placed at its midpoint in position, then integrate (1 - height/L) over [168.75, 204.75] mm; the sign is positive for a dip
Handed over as 3.3 mm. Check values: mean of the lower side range 2.83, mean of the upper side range 2.72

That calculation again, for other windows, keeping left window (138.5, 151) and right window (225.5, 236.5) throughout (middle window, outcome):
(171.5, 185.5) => 1.3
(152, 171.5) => -3.3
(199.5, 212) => -0.2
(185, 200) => -0.4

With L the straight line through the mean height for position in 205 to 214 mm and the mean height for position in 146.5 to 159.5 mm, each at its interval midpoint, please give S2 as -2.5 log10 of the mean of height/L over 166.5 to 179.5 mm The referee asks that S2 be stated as 0.27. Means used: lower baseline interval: 3.04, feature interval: 2.29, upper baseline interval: 2.71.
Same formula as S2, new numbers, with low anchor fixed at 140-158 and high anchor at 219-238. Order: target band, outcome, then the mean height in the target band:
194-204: 0.02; 2.7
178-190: 0.08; 2.55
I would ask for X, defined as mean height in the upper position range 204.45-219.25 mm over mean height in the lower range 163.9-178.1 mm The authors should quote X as 1.13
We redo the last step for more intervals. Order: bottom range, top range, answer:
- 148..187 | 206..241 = 1.02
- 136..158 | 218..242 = 1.07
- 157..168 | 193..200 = 0.89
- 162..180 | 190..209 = 1.10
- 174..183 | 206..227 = 1.20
